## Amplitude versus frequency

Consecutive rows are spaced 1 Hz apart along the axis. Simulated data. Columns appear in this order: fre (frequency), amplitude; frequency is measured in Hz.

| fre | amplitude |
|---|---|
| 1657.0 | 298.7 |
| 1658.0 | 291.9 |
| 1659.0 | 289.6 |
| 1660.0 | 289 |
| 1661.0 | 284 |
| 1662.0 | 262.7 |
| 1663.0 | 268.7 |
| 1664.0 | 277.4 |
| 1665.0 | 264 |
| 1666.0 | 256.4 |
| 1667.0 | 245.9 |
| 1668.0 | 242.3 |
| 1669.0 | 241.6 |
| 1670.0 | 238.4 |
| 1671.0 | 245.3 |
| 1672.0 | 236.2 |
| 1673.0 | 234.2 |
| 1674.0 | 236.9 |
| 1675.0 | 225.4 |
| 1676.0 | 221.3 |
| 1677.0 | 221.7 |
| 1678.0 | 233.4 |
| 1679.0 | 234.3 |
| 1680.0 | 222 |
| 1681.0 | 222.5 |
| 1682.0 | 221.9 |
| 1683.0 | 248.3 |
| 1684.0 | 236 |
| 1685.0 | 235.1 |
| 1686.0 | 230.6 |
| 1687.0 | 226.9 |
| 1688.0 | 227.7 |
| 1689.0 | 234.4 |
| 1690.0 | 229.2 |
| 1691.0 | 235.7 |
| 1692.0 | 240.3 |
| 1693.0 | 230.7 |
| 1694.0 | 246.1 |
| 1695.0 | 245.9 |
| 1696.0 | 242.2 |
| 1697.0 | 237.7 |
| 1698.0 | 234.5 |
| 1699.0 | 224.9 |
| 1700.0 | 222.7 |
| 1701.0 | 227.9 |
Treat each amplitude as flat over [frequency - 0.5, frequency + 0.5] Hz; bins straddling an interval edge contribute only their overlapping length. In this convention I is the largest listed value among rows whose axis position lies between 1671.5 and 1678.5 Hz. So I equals 236.9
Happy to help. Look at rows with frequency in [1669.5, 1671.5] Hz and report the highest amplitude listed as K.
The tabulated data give 245.3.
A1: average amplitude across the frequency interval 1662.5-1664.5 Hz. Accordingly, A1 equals 273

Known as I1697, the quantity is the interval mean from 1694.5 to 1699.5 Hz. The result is 237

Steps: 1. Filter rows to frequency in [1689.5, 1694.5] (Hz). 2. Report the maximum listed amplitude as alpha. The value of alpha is 246.1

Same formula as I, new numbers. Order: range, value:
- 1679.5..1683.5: 248.3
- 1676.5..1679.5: 234.3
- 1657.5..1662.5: 291.9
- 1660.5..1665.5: 284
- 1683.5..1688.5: 236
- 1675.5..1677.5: 221.7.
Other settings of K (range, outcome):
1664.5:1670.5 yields 264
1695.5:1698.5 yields 242.2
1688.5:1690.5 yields 234.4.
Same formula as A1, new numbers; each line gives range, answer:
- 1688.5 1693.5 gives 234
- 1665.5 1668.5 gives 248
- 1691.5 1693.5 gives 236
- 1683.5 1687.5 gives 232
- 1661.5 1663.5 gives 266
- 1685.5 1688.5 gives 228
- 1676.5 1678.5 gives 228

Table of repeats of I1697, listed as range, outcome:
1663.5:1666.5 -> 266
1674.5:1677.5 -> 223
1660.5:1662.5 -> 273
